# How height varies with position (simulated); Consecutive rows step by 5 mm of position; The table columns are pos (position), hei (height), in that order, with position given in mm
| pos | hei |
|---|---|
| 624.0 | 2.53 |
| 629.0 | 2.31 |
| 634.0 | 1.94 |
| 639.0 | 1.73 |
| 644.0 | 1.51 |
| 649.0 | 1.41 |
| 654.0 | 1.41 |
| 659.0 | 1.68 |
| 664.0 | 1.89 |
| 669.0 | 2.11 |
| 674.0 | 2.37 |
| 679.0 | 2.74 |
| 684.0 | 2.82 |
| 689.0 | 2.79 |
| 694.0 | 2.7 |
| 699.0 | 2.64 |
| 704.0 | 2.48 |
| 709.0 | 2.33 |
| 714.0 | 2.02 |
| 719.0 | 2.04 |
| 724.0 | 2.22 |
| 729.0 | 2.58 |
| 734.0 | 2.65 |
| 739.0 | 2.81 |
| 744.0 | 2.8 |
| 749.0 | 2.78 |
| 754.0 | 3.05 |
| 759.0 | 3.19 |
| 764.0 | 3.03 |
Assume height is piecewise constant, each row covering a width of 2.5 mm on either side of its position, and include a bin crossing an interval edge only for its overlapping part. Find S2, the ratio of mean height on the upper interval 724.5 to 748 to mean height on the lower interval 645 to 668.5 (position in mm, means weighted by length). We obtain 1.63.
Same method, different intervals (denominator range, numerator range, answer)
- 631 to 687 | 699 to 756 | 1.28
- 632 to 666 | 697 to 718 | 1.42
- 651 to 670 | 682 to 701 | 1.58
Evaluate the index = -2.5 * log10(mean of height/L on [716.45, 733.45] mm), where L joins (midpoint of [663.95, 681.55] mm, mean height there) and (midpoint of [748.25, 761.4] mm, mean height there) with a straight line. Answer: 0.20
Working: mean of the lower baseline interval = 2.33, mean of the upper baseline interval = 3.04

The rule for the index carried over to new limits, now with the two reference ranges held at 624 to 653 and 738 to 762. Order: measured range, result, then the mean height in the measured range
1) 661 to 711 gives -0.08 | 2.48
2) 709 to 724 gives 0.23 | 2.11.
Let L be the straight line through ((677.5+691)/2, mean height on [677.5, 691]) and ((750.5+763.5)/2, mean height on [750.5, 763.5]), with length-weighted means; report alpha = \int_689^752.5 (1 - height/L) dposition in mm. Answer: 8.9 mm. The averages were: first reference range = 2.79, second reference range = 3.08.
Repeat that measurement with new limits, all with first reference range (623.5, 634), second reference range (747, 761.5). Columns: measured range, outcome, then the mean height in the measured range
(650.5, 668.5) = 5.6 mm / 1.7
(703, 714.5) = 1.9 mm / 2.29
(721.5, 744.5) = 2.4 mm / 2.6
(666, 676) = 1.2 mm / 2.22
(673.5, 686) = -0.5 mm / 2.68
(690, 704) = 0.2 mm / 2.65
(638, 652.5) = 5.2 mm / 1.52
